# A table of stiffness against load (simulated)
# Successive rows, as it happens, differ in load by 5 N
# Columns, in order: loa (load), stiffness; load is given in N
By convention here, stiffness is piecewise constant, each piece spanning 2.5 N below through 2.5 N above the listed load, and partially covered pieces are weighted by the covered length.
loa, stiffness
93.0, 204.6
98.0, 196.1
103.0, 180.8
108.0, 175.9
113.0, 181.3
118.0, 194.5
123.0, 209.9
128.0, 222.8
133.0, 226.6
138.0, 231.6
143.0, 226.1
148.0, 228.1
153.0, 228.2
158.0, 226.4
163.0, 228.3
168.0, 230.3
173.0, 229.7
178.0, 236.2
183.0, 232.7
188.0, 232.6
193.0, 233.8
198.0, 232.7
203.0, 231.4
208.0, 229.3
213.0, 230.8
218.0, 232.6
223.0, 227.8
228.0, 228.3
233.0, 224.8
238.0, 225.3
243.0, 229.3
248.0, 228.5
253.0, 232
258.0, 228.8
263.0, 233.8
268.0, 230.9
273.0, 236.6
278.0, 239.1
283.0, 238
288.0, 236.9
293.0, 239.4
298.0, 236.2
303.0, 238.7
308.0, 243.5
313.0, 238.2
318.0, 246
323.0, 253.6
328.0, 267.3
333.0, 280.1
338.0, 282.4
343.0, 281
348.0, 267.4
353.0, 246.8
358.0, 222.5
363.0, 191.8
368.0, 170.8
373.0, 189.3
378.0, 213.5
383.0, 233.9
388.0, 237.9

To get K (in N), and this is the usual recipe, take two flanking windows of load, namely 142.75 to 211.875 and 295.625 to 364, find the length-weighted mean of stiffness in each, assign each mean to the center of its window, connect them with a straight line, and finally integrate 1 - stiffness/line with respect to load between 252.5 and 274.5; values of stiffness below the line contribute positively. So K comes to 0.9 N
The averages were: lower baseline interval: 231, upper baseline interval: 251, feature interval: 232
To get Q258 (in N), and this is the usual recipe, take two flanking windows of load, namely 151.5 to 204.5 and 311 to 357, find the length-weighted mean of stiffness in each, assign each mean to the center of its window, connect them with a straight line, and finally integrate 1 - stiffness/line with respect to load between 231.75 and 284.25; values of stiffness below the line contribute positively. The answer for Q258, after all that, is 3.2 N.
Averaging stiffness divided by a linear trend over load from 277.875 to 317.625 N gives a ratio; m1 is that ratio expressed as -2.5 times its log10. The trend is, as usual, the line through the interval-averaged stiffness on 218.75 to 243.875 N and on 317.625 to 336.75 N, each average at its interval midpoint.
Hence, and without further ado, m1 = 0.06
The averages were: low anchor 227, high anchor 265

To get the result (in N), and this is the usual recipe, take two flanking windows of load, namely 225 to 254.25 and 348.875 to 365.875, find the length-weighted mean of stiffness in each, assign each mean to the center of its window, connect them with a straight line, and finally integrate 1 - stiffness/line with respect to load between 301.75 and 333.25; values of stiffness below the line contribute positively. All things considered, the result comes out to -3.6 N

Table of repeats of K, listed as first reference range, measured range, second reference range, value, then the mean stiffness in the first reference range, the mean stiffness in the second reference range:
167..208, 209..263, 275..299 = 1.4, 232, 238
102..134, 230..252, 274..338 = 0.3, 198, 248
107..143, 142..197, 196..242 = -3.0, 209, 229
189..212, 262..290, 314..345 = 1.8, 232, 267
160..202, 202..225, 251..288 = 0.2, 232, 234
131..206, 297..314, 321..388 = -0.2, 230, 238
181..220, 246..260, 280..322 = 0.4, 232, 240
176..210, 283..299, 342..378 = -0.8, 233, 221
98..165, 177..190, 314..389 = -0.9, 212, 239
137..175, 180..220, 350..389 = -1.2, 228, 213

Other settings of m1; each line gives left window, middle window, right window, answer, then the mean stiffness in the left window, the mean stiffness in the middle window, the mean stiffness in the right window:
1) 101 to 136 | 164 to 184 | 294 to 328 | -0.09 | 200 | 232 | 244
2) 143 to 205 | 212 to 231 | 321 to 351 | 0.06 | 231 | 230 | 272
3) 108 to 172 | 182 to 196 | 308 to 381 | -0.05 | 218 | 233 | 239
